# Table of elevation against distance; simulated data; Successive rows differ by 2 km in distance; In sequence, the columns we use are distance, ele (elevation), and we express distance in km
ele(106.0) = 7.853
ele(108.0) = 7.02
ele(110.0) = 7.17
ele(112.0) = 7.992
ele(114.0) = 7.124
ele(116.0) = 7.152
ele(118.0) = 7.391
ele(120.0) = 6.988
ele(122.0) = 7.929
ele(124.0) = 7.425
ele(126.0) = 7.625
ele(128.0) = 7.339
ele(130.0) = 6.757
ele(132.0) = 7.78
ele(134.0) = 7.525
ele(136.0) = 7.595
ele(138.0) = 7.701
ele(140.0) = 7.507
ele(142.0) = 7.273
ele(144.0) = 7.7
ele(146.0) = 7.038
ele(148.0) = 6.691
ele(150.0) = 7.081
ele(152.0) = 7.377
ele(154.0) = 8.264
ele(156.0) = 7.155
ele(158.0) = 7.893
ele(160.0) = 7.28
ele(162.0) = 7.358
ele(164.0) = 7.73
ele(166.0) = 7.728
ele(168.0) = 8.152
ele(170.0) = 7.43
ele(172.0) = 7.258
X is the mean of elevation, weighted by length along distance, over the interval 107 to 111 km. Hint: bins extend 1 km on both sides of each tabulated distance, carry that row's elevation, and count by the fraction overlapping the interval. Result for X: 7.09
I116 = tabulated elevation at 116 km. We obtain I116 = 7.152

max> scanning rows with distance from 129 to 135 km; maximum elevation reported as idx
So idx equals 7.78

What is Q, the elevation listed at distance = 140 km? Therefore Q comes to 7.507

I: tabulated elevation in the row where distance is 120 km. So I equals 6.988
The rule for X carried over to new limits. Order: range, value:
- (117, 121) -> 7.19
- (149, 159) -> 7.55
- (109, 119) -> 7.37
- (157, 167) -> 7.6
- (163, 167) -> 7.73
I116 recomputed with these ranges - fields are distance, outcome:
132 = 7.78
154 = 8.264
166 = 7.728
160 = 7.28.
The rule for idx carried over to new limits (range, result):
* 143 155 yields 8.264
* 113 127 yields 7.929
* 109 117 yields 7.992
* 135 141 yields 7.701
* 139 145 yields 7.7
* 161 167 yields 7.73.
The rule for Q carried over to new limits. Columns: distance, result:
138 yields 7.701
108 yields 7.02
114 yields 7.124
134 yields 7.525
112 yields 7.992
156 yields 7.155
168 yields 8.152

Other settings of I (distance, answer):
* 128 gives 7.339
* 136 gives 7.595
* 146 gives 7.038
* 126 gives 7.625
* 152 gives 7.377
